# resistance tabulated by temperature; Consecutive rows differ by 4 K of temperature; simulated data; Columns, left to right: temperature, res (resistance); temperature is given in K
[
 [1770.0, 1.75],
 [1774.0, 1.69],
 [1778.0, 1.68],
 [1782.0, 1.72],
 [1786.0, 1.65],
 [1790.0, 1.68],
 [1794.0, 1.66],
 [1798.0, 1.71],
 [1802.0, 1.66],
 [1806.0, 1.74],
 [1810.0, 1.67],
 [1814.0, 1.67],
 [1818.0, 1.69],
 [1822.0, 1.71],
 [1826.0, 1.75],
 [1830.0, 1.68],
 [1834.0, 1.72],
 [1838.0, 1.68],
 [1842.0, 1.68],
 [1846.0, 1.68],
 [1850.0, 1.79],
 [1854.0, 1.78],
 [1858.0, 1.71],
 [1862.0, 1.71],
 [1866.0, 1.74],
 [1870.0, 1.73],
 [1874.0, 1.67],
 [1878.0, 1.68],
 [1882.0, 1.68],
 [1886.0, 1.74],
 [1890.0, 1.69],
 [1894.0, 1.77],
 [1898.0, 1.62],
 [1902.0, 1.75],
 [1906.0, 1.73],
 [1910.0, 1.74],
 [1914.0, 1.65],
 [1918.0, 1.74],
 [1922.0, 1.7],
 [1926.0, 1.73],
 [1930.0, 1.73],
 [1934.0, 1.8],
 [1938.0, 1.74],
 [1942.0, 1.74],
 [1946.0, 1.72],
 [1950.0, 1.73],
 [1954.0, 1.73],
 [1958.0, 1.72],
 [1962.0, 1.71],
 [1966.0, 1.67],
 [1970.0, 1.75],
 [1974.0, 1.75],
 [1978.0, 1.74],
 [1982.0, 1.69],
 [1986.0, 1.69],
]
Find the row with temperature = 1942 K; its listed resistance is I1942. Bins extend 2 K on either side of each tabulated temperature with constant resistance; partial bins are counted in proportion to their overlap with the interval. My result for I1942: 1.74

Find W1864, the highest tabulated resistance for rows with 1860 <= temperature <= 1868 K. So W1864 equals 1.74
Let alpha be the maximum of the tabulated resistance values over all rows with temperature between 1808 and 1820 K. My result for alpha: 1.69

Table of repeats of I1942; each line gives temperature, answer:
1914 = 1.65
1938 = 1.74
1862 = 1.71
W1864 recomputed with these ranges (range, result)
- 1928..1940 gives 1.8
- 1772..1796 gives 1.72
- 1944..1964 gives 1.73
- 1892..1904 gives 1.77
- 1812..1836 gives 1.75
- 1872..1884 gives 1.68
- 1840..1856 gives 1.79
